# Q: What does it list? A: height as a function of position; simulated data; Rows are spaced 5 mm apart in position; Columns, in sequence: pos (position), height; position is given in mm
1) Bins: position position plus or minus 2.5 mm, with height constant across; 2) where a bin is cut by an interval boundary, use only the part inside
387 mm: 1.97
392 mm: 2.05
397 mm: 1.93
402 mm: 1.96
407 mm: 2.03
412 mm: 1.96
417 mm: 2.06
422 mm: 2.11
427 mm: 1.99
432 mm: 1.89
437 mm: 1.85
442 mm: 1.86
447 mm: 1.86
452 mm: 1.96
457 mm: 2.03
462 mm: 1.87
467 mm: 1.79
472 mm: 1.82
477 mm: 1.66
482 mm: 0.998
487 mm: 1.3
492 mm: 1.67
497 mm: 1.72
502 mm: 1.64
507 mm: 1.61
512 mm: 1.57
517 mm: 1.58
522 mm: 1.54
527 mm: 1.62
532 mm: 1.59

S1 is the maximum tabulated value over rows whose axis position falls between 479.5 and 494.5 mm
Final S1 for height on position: 1.67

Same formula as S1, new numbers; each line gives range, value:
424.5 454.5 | 1.99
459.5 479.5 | 1.87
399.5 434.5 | 2.11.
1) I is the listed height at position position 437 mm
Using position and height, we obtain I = 1.85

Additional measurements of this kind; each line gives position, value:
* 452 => 1.96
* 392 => 2.05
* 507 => 1.61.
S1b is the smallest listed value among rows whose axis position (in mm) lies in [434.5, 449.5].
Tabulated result 1.85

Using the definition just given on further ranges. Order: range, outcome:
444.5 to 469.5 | 1.79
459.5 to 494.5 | 0.998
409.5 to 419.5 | 1.96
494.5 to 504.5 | 1.64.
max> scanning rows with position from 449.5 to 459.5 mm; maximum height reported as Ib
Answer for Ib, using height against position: 2.03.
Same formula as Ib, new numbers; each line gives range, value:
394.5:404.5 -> 1.96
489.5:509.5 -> 1.72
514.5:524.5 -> 1.58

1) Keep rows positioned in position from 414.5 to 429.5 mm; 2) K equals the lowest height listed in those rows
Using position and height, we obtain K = 1.99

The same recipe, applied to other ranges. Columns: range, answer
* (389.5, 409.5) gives 1.93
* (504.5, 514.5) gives 1.57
